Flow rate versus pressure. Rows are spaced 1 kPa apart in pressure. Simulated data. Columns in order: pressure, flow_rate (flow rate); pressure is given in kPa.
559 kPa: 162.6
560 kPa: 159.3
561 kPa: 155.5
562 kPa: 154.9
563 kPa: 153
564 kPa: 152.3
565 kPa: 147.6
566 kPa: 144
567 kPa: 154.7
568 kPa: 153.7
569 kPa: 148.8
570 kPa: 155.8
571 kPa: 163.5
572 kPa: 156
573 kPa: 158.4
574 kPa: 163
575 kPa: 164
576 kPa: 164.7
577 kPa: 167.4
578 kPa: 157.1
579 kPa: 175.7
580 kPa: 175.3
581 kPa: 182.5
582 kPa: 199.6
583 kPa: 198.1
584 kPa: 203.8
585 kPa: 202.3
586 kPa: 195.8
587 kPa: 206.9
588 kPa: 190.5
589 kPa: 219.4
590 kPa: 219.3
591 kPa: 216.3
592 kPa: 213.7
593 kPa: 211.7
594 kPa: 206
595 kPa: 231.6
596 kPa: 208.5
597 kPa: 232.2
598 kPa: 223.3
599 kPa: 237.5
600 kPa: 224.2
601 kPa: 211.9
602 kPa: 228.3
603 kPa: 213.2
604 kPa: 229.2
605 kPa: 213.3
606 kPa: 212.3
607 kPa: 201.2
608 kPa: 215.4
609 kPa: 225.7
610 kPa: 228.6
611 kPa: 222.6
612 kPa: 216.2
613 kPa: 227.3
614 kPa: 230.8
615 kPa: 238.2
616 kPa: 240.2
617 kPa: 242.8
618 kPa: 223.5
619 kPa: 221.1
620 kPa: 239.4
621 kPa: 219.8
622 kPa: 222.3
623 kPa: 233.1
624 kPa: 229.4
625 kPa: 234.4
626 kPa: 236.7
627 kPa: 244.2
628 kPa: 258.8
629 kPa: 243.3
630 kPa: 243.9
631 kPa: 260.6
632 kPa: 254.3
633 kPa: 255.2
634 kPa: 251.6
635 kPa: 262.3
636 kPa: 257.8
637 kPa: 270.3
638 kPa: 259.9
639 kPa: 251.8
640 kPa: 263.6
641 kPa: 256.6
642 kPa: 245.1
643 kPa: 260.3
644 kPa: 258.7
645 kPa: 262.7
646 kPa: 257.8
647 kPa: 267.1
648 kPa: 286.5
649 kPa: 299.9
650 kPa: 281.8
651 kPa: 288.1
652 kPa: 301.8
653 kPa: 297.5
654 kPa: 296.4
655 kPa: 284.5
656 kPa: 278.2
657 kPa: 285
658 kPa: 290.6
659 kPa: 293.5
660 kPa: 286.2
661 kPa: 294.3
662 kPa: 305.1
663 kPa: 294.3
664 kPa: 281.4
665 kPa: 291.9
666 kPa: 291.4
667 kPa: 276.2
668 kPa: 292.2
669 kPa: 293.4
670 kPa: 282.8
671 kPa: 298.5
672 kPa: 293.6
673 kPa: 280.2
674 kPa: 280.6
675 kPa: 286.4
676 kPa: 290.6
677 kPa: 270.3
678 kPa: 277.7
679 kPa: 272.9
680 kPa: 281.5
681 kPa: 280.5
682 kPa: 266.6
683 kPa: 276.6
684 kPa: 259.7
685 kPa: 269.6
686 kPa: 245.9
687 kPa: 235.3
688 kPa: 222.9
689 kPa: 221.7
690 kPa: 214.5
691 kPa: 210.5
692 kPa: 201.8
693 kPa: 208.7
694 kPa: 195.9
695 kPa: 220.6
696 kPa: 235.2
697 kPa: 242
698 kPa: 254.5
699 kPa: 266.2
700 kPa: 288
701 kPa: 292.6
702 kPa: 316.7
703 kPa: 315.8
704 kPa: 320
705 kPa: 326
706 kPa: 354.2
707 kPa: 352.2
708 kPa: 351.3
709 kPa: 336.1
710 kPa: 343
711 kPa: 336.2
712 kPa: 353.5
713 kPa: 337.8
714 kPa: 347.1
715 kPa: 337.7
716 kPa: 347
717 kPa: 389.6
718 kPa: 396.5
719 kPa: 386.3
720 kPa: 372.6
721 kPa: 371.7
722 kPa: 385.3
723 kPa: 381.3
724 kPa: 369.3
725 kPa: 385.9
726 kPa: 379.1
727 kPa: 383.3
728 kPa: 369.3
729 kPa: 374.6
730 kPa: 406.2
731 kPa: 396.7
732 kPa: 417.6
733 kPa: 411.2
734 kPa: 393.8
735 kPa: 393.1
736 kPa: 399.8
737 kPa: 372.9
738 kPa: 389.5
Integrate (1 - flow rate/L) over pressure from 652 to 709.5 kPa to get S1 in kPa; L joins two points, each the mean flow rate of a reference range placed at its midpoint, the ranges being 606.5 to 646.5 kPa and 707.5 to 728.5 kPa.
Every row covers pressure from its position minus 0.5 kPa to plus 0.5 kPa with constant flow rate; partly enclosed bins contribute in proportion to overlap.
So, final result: 6.4 kPa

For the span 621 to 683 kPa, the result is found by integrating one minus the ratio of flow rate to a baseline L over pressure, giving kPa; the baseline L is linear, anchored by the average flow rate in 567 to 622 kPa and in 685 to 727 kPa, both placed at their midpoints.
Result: -3.3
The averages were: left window 204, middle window 272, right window 309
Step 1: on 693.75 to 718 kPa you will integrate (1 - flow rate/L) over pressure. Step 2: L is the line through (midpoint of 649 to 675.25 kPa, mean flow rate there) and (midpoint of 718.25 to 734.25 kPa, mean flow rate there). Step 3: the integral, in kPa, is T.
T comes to 2.94 kPa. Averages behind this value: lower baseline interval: 290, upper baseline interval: 387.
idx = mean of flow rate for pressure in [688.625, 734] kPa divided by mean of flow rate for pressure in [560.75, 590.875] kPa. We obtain 1.89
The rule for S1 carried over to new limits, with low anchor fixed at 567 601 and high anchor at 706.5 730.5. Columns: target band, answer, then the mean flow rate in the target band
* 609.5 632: 0.41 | 235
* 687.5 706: 4.55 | 256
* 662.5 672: 0.33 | 289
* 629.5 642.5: 0.13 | 256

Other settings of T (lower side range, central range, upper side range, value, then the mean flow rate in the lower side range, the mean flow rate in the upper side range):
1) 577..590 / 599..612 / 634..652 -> 0.02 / 192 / 267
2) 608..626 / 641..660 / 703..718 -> -0.58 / 229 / 346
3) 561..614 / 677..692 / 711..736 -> 3.38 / 194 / 378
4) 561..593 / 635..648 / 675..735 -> -0.76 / 176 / 315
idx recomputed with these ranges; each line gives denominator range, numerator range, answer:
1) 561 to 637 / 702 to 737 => 1.76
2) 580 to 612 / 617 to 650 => 1.18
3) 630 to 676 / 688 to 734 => 1.18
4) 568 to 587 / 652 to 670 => 1.66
